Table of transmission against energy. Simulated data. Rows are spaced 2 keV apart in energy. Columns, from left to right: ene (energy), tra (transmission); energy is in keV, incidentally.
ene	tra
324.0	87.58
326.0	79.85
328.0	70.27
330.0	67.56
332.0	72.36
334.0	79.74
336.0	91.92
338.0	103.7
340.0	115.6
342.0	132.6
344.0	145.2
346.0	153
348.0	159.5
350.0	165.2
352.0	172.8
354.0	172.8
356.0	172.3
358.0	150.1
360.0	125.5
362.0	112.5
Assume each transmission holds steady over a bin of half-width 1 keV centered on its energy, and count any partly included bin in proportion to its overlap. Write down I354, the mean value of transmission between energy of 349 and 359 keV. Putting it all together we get 167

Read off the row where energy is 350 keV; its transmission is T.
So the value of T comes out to 165.2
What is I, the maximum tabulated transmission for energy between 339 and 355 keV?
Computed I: 172.8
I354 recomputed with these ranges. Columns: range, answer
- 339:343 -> 124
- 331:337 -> 81.3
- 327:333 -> 70.1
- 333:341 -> 97.7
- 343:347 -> 149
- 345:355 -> 165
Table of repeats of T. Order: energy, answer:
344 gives 145.2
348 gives 159.5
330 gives 67.56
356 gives 172.3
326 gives 79.85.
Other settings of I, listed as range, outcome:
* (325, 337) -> 91.92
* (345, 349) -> 159.5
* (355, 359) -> 172.3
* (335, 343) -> 132.6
